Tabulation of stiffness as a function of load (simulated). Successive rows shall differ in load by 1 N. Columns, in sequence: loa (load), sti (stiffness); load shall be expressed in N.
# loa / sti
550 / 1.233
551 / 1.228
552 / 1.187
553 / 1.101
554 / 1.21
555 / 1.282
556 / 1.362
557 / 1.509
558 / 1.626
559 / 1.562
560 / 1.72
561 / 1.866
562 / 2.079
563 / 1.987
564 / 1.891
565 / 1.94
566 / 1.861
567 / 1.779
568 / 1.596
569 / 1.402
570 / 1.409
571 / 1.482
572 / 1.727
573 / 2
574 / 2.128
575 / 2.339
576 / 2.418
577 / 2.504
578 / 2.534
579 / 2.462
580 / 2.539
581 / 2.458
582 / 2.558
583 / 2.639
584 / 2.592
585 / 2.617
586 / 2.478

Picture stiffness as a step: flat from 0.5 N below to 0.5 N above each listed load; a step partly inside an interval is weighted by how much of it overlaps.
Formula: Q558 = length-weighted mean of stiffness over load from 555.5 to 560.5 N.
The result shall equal 1.56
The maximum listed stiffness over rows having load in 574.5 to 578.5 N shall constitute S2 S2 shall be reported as 2.534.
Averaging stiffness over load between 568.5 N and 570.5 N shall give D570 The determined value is 1.41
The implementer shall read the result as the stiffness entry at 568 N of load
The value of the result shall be 1.596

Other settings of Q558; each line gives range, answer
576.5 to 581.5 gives 2.5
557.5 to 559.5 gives 1.59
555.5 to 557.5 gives 1.44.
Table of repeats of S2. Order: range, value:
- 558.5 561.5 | 1.866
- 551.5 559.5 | 1.626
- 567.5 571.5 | 1.596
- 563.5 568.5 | 1.94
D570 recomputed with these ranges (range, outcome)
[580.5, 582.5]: 2.51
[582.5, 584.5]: 2.62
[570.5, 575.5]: 1.94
